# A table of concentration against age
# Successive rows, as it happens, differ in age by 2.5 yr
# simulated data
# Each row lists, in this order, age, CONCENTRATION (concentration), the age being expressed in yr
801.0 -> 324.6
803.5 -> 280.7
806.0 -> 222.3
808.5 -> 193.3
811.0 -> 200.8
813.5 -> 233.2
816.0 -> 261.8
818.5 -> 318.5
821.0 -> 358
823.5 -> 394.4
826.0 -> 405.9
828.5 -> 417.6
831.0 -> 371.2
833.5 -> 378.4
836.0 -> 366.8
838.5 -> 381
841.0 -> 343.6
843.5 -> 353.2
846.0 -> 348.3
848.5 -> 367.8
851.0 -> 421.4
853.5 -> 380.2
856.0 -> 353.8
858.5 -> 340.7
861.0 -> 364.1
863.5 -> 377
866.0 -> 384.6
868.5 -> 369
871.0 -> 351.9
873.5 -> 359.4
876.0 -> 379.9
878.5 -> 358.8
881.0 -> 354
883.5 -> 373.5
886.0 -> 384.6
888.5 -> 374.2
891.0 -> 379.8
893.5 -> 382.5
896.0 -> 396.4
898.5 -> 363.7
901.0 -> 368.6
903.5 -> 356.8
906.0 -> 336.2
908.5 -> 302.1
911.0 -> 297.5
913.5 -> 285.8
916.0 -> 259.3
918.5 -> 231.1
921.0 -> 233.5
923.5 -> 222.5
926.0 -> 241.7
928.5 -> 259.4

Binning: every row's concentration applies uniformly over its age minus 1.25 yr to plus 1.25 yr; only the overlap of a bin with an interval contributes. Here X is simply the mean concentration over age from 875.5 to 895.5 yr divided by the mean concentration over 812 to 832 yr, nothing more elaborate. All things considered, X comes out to 1.09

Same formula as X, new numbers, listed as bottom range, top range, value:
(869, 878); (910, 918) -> 0.76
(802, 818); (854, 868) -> 1.54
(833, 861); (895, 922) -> 0.85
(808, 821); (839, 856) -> 1.44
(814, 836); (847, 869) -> 1.04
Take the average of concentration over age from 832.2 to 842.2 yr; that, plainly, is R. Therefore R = 368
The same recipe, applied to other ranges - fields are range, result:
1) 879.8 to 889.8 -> 372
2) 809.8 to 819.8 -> 254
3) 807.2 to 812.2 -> 197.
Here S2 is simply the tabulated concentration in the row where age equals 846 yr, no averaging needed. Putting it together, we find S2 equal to 348.3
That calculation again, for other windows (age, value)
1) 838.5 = 381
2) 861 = 364.1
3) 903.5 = 356.8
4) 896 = 396.4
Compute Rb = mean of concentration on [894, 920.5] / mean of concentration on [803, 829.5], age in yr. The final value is 1.07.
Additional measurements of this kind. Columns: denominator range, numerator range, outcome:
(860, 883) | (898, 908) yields 0.96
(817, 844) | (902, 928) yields 0.75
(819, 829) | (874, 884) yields 0.95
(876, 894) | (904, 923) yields 0.75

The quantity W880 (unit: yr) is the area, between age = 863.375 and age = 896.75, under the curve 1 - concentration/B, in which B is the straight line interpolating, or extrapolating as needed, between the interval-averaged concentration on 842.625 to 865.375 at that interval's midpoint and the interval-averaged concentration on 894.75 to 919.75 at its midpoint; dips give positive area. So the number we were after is -2.8 yr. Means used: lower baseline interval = 368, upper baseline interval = 320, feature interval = 373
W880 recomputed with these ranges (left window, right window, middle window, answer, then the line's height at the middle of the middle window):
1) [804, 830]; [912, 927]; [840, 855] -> -4.47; 285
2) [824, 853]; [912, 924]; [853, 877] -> -2.21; 335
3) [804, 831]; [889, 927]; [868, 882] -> -2.40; 309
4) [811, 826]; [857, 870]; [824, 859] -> -3.71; 340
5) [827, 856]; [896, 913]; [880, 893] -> -0.91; 350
